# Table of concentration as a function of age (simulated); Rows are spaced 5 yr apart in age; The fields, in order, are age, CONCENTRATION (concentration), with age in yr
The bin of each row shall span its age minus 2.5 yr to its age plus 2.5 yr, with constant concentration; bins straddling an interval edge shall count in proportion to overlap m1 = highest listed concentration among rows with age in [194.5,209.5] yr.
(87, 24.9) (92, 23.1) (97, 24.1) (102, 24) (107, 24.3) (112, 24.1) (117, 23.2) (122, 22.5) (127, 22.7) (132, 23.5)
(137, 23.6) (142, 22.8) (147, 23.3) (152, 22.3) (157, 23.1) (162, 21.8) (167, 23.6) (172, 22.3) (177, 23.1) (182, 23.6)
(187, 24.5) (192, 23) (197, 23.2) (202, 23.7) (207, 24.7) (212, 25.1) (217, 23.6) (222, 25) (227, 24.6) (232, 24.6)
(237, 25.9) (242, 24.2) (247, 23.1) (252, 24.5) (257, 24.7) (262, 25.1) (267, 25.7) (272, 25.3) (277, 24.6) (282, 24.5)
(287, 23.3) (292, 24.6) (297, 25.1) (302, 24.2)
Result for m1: 24.7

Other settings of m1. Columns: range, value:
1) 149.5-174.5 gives 23.6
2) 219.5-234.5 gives 25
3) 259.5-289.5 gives 25.7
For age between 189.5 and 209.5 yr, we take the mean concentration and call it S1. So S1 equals 23.6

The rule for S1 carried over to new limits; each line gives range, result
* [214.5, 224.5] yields 24.3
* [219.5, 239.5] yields 25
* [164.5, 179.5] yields 23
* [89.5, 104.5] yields 23.7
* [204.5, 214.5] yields 24.9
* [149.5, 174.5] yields 22.6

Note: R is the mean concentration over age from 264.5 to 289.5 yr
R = 24.7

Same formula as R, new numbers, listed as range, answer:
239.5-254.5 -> 23.9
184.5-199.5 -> 23.6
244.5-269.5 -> 24.6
